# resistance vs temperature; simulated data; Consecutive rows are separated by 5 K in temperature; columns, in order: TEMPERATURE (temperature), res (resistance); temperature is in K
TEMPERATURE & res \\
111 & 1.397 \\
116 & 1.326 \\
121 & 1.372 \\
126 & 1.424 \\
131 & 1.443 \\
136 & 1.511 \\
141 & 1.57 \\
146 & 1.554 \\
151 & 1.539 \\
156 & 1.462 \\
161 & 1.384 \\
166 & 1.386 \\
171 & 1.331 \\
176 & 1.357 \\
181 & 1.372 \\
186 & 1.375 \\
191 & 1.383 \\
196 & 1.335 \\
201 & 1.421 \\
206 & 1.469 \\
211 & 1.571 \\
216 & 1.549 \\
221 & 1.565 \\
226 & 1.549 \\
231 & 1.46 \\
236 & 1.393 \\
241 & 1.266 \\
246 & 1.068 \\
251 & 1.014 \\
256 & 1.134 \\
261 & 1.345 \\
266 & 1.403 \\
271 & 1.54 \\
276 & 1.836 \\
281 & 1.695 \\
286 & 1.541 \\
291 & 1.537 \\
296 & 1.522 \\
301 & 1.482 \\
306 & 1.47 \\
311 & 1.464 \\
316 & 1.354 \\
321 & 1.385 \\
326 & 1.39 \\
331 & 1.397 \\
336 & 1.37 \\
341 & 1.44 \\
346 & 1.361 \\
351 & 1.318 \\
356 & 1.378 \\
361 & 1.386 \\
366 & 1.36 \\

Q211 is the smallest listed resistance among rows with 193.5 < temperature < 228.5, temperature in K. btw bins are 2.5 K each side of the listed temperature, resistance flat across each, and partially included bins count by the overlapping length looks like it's 1.335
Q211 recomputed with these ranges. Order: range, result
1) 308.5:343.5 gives 1.354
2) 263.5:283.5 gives 1.403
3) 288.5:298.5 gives 1.522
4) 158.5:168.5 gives 1.384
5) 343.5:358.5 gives 1.318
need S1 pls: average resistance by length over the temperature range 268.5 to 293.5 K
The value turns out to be 1.63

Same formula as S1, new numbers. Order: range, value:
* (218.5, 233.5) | 1.52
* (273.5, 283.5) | 1.77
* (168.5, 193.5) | 1.36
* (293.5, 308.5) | 1.49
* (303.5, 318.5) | 1.43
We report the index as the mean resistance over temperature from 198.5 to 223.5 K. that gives 1.51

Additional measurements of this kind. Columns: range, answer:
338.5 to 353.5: 1.37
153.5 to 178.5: 1.38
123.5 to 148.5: 1.5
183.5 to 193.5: 1.38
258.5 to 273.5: 1.43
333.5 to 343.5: 1.41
